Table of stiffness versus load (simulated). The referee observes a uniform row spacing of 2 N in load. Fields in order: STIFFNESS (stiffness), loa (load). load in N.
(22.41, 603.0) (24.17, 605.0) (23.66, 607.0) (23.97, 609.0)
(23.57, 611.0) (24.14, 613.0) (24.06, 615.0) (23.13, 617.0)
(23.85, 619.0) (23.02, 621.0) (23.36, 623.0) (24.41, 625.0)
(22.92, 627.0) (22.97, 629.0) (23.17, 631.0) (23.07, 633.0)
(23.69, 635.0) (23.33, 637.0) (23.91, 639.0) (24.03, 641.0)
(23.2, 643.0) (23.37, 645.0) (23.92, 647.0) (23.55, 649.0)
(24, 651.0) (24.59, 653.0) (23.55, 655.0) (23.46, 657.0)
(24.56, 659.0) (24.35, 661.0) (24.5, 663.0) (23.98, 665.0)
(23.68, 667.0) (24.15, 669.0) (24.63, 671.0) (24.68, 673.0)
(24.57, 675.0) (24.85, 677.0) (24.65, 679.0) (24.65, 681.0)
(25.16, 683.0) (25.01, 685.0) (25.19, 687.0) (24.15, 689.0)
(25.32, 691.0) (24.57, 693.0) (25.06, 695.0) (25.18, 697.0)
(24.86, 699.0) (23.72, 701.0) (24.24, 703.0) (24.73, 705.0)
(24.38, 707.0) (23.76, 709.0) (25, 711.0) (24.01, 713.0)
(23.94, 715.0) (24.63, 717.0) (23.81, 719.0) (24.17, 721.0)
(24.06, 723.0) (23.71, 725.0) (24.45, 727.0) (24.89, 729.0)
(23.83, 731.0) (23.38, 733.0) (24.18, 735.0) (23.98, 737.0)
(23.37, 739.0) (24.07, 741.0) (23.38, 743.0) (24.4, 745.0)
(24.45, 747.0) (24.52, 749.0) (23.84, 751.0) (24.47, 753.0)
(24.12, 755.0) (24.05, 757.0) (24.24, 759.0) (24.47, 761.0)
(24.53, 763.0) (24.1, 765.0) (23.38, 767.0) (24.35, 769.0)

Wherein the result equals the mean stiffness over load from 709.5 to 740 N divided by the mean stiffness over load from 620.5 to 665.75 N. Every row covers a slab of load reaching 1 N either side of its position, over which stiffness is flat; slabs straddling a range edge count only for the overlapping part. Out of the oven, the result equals 1.02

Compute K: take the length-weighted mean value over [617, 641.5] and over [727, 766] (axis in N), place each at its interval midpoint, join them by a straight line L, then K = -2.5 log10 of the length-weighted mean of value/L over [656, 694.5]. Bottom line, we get -0.037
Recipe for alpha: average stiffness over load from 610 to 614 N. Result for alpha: 23.9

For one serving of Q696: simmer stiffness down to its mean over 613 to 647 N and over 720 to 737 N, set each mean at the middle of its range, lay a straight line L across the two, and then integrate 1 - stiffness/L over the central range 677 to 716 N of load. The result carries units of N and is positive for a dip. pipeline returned -1.2 N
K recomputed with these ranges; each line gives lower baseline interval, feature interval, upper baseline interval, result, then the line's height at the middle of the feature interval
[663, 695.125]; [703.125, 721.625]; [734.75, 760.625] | 0.00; 24.4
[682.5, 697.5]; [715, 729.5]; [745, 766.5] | 0.02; 24.6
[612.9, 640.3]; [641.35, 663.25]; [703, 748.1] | -0.01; 23.7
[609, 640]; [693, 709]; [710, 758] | -0.03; 23.9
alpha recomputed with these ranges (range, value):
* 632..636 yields 23.4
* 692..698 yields 24.9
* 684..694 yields 24.8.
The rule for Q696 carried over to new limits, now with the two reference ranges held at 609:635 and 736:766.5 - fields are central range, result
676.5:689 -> -0.56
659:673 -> -0.33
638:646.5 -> -0.02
